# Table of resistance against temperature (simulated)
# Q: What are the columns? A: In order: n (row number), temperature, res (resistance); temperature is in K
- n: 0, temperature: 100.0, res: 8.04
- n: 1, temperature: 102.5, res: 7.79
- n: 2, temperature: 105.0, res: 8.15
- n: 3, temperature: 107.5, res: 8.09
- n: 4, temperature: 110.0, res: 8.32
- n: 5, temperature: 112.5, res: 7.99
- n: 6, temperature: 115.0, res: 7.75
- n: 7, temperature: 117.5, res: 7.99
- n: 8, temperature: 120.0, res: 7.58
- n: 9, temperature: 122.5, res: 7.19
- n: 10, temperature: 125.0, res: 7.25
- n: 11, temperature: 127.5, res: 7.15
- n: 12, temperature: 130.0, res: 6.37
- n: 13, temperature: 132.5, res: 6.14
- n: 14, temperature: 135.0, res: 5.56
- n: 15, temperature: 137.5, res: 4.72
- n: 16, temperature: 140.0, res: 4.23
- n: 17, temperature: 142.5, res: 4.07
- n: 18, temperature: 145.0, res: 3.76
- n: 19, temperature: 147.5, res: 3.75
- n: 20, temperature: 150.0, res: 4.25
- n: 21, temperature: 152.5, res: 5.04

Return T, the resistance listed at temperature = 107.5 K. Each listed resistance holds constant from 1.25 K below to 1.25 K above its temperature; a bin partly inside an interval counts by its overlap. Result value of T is 8.09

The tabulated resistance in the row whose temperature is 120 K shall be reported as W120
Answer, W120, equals 7.58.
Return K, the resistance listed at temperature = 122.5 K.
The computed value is 7.19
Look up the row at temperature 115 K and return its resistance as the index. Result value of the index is 7.75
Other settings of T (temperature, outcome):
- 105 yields 8.15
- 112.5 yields 7.99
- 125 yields 7.25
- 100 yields 8.04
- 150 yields 4.25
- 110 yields 8.32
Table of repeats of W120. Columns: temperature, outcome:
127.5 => 7.15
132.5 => 6.14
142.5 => 4.07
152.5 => 5.04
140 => 4.23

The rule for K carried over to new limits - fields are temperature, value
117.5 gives 7.99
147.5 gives 3.75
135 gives 5.56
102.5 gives 7.79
